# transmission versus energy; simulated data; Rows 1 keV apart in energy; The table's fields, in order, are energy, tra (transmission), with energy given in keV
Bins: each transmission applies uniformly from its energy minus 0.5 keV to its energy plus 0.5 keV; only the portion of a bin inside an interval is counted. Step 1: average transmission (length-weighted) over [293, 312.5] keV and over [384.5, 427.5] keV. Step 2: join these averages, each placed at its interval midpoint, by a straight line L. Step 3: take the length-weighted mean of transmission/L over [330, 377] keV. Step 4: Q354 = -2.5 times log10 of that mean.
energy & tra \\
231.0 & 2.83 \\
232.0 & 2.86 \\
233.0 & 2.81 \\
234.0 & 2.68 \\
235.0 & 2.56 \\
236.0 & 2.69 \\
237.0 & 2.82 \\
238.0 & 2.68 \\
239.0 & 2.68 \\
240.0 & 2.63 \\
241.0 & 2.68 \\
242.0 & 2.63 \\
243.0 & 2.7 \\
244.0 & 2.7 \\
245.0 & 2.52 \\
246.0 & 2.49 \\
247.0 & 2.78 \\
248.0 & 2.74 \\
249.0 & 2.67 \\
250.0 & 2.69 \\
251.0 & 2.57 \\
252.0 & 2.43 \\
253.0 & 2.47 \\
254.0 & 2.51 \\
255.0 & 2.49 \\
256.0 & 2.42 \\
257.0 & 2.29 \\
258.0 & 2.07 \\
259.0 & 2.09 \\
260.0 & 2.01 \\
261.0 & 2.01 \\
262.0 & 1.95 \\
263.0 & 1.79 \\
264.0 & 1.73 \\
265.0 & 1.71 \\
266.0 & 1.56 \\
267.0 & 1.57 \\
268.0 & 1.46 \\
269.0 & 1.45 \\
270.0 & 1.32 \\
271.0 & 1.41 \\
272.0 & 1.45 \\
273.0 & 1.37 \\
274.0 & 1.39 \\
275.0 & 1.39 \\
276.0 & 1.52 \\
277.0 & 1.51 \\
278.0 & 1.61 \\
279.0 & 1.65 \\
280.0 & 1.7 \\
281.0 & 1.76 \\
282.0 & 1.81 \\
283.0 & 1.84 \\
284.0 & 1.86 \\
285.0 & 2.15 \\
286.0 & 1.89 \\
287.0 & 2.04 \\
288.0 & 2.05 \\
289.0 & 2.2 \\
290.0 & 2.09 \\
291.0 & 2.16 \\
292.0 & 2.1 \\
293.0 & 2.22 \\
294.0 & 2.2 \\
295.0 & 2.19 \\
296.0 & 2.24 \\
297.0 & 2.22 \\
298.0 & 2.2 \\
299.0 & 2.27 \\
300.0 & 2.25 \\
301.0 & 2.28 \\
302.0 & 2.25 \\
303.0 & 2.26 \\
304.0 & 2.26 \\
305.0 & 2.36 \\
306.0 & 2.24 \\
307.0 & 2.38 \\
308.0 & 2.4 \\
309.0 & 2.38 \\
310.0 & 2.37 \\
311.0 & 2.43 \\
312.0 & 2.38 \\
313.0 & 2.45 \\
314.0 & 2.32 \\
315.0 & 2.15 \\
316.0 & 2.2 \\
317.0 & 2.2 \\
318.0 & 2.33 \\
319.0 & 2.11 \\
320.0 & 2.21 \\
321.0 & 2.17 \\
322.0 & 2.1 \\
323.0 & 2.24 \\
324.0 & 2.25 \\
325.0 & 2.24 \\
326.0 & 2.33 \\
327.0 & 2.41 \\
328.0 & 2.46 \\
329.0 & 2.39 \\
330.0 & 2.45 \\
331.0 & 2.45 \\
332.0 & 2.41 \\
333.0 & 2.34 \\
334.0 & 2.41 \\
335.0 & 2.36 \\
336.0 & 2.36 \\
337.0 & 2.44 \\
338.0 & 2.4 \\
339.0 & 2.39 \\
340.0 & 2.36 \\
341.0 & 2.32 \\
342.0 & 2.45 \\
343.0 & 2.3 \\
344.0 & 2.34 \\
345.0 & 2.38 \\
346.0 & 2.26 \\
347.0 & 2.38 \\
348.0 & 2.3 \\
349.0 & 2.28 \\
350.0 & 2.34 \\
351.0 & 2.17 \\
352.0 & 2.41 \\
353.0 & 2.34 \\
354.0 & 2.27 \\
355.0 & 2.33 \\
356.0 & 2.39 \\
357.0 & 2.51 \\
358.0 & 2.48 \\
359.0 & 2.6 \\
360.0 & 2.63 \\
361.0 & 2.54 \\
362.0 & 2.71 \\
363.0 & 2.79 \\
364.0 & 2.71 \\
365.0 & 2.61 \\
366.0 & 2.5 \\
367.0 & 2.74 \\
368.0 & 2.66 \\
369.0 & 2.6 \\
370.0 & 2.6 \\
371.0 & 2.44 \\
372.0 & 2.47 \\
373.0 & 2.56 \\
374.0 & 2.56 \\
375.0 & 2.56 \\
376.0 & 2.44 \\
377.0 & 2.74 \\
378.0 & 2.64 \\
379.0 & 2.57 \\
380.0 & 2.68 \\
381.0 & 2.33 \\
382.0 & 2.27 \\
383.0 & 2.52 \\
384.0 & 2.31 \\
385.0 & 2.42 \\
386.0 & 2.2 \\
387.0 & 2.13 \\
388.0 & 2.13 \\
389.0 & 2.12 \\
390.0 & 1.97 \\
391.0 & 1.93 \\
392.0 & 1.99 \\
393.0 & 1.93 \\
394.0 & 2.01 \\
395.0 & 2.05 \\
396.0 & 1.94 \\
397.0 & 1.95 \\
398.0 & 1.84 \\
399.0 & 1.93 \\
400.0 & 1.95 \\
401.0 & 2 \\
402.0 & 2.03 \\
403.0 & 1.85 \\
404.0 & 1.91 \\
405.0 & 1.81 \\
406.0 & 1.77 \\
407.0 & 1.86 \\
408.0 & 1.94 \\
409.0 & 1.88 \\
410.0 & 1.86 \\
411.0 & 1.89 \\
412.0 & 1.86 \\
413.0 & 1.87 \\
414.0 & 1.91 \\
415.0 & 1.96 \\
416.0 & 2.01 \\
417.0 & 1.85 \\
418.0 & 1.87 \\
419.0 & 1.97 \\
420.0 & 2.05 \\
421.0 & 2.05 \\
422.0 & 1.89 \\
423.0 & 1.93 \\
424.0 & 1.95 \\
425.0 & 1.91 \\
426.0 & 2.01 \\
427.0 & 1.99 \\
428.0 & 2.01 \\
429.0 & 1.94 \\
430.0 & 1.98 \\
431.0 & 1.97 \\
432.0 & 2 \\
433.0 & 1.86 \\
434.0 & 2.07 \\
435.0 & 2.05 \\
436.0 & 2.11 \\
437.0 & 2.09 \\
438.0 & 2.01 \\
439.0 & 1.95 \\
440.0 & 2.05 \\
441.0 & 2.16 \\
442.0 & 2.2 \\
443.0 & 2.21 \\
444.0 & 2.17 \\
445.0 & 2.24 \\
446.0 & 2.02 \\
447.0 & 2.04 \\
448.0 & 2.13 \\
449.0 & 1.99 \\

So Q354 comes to -0.16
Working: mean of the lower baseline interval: 2.29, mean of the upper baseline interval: 1.96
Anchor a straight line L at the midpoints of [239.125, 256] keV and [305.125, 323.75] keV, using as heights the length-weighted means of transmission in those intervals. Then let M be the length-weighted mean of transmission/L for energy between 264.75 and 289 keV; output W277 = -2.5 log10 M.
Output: 0.43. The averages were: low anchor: 2.6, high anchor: 2.28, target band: 1.66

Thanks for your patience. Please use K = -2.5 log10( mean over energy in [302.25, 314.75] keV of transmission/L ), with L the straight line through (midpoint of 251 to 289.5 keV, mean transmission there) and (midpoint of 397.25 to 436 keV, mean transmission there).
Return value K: -0.25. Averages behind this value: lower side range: 1.85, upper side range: 1.94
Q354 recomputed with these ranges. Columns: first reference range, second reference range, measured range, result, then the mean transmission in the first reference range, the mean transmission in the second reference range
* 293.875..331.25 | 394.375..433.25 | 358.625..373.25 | -0.24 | 2.29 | 1.93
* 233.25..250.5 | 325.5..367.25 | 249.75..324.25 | 0.24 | 2.67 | 2.43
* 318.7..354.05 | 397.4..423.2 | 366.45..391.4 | -0.16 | 2.33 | 1.91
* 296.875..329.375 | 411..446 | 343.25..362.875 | -0.10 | 2.29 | 2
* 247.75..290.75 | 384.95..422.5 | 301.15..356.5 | -0.20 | 1.92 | 1.96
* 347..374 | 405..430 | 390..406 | 0.10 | 2.5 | 1.93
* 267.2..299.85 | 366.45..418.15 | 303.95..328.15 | -0.19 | 1.84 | 2.16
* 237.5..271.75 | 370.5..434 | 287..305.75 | -0.01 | 2.23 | 2.08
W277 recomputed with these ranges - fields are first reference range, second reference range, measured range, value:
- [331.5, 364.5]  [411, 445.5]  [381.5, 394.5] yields 0.03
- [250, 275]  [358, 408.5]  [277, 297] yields 0.00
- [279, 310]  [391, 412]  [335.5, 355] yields -0.15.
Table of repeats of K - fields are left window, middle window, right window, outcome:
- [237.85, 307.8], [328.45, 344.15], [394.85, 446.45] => -0.17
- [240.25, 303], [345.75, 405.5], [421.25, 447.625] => -0.14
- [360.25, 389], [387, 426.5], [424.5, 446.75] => 0.17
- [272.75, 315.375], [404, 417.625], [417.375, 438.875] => 0.06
